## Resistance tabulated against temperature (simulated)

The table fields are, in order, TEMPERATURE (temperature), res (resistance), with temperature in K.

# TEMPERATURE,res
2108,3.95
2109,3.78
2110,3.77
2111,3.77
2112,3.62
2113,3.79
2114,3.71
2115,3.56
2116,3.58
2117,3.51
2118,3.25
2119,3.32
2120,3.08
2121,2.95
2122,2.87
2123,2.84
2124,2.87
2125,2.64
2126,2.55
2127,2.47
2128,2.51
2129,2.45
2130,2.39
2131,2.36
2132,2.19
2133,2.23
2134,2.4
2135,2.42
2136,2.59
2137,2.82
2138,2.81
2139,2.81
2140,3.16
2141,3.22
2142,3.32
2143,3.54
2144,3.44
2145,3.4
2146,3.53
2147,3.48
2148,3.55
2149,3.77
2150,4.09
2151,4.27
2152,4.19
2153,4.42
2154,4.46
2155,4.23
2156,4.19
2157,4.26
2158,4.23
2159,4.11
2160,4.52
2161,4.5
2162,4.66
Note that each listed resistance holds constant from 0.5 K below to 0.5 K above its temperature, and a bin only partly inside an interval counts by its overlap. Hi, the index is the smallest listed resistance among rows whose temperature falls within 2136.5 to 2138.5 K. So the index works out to 2.81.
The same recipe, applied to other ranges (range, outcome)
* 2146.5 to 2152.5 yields 3.48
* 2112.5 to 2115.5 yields 3.56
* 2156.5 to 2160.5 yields 4.11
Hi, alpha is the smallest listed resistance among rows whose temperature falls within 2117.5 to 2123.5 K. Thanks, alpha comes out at 2.84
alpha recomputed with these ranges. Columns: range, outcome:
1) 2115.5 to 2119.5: 3.25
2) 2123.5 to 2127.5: 2.47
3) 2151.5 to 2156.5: 4.19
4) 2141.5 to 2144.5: 3.32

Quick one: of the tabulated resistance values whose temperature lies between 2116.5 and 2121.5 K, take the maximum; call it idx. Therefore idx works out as 3.51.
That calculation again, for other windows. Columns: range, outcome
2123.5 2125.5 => 2.87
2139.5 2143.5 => 3.54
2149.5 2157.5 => 4.46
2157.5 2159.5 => 4.23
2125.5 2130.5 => 2.55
